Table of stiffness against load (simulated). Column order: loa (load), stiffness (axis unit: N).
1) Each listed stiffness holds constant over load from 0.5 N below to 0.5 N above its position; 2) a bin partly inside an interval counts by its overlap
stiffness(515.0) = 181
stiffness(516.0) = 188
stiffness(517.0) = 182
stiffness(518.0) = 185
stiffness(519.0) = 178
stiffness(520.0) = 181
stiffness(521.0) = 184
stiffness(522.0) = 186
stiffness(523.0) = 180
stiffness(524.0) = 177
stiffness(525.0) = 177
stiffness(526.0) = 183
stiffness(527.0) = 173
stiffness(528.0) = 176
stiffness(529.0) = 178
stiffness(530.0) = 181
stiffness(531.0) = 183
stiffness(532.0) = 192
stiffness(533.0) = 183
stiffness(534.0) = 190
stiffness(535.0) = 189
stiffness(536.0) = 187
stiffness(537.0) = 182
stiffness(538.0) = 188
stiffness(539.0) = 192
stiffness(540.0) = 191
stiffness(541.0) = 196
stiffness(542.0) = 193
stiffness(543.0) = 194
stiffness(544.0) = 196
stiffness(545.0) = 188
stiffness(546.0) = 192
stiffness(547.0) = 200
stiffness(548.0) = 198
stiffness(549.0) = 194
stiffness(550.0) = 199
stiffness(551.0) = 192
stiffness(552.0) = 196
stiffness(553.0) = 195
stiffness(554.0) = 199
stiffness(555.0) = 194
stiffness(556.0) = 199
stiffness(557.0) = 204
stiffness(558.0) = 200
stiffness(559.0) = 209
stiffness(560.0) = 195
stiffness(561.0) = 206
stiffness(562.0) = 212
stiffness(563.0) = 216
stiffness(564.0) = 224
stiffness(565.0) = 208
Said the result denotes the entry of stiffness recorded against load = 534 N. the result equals 190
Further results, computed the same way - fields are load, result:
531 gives 183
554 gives 199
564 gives 224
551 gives 192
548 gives 198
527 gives 173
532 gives 192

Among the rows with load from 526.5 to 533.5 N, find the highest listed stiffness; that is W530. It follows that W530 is 192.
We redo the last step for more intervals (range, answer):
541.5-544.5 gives 196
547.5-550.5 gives 199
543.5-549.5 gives 200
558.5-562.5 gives 212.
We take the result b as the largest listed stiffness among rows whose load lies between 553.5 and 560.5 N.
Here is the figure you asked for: 209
